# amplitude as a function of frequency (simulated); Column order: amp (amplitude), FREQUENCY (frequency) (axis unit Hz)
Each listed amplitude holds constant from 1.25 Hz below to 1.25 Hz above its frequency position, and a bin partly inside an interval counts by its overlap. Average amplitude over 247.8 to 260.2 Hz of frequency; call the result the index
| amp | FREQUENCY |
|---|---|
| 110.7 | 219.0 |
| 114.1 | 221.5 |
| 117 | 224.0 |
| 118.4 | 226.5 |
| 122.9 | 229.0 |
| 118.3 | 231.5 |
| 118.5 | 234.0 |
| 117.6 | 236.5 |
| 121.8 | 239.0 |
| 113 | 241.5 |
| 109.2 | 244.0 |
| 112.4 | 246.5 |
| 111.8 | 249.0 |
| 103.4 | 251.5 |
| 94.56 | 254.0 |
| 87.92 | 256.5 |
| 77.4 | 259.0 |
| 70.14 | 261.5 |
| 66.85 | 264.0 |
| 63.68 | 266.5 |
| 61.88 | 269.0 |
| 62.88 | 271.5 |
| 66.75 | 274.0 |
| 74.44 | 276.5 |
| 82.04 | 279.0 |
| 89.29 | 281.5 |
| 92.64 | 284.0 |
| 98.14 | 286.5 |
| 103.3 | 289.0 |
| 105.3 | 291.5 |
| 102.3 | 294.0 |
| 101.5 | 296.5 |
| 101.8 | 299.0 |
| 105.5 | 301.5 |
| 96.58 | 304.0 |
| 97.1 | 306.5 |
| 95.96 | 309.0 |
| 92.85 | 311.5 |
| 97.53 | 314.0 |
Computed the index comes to 95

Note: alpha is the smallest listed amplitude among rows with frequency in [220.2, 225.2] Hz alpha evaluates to 114.1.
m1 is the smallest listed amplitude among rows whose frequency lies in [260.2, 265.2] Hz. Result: 66.85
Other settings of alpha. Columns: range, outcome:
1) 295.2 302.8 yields 101.5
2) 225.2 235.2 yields 118.3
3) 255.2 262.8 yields 70.14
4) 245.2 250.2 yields 111.8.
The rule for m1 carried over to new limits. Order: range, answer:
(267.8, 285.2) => 61.88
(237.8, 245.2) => 109.2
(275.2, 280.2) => 74.44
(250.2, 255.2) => 94.56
